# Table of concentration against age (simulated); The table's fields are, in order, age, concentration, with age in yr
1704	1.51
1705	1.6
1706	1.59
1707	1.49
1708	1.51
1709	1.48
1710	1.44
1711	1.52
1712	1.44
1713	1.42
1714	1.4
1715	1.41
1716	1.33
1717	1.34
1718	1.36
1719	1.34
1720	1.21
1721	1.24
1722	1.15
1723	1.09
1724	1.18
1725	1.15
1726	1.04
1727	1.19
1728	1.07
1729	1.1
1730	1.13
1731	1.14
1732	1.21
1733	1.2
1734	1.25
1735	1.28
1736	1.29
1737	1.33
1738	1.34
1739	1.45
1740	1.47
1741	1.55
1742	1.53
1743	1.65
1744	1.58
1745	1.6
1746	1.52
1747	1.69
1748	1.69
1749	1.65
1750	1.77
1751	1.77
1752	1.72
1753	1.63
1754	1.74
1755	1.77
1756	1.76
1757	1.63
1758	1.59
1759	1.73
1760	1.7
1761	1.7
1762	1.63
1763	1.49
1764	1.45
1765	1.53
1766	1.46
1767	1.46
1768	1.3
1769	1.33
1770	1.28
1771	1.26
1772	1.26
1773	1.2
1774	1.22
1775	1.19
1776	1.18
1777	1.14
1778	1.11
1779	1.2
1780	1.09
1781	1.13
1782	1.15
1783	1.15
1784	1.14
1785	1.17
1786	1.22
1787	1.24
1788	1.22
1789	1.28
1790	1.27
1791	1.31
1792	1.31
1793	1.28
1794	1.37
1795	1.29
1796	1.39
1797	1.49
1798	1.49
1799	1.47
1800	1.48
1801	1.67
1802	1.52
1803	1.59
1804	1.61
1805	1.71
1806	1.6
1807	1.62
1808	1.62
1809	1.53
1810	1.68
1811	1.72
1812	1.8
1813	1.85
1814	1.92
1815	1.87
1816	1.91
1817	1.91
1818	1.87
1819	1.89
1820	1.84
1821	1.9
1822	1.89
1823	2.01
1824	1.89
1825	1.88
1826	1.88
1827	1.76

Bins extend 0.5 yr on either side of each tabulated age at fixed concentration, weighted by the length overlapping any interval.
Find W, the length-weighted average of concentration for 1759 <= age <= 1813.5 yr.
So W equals 1.4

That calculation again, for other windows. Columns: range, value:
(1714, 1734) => 1.21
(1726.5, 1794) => 1.39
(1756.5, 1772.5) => 1.49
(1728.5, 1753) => 1.46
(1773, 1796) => 1.22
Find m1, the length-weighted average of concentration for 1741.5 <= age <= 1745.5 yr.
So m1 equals 1.59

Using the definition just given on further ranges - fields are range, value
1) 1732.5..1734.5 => 1.23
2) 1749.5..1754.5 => 1.73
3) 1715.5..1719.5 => 1.34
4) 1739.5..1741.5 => 1.51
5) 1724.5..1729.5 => 1.11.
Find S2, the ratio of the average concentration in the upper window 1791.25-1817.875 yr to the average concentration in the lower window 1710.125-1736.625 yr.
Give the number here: 1.3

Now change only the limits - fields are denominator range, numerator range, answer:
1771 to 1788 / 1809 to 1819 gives 1.55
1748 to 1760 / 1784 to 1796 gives 0.74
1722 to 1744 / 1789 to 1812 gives 1.18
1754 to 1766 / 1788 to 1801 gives 0.84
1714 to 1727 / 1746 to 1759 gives 1.37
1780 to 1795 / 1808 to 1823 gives 1.49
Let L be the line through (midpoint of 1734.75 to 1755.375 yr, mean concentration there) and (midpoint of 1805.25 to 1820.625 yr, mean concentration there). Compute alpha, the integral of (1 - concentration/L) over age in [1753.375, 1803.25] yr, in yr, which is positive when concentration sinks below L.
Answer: 8.64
